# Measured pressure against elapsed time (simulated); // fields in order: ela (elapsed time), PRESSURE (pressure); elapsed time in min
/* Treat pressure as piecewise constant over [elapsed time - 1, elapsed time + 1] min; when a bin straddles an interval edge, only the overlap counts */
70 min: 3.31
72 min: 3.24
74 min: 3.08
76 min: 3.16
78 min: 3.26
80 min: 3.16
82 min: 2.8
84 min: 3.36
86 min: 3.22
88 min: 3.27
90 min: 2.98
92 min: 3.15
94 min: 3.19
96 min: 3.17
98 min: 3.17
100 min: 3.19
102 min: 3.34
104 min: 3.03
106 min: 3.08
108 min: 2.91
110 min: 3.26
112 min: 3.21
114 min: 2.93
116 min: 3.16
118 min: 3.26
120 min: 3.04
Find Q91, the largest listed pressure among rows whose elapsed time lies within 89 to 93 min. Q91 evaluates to 3.15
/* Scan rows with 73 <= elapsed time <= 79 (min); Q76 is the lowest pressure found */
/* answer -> 3.08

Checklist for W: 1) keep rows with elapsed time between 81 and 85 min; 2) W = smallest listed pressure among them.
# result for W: 2.8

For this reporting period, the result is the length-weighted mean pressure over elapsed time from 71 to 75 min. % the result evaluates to 3.16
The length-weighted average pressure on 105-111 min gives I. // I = 3.08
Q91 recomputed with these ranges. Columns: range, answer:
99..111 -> 3.34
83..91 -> 3.36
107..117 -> 3.26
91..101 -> 3.19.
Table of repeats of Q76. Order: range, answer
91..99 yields 3.15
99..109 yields 2.91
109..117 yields 2.93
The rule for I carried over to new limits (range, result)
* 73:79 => 3.17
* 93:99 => 3.18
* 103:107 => 3.05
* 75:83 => 3.09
